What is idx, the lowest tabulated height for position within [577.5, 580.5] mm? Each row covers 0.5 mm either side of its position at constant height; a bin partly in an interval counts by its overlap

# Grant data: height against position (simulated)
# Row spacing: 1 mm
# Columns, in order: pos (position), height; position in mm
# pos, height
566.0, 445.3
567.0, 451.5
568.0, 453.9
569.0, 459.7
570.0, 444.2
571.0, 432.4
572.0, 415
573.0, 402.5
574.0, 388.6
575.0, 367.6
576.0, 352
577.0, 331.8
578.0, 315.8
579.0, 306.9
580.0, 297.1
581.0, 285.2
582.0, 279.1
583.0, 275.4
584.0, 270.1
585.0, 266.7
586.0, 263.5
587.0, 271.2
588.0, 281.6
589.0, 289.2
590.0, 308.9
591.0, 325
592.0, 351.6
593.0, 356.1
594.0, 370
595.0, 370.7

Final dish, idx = 297.1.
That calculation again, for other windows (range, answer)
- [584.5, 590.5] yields 263.5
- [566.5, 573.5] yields 402.5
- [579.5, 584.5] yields 270.1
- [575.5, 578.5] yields 315.8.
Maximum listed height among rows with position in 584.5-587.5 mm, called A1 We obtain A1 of 271.2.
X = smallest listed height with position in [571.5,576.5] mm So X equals 352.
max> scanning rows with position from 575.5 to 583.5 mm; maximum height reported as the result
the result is 352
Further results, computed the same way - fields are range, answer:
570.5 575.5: 432.4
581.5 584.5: 279.1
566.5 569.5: 459.7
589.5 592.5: 351.6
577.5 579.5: 315.8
